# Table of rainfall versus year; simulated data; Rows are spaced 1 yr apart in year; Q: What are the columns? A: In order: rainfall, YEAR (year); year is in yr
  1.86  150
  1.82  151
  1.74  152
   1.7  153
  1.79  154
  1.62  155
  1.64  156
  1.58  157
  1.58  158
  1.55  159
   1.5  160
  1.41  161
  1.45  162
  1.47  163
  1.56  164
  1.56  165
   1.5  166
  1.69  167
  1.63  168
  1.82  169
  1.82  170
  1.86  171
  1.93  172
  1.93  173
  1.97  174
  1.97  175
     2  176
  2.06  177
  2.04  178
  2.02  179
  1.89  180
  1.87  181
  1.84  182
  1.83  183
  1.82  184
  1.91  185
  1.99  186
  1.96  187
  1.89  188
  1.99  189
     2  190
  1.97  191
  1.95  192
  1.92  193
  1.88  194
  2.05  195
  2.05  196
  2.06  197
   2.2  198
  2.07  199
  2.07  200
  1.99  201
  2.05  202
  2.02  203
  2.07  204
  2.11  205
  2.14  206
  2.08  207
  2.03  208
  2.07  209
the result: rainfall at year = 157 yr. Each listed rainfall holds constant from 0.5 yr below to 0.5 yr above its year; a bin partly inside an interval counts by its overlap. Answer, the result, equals 1.58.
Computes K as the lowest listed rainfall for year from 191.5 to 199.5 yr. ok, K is 1.88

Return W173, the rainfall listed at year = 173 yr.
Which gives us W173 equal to 1.93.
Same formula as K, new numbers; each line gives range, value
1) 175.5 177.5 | 2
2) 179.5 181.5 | 1.87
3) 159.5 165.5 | 1.41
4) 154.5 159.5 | 1.55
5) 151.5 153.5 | 1.7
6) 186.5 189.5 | 1.89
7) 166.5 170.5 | 1.63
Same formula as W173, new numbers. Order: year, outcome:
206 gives 2.14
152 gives 1.74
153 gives 1.7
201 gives 1.99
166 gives 1.5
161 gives 1.41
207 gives 2.08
